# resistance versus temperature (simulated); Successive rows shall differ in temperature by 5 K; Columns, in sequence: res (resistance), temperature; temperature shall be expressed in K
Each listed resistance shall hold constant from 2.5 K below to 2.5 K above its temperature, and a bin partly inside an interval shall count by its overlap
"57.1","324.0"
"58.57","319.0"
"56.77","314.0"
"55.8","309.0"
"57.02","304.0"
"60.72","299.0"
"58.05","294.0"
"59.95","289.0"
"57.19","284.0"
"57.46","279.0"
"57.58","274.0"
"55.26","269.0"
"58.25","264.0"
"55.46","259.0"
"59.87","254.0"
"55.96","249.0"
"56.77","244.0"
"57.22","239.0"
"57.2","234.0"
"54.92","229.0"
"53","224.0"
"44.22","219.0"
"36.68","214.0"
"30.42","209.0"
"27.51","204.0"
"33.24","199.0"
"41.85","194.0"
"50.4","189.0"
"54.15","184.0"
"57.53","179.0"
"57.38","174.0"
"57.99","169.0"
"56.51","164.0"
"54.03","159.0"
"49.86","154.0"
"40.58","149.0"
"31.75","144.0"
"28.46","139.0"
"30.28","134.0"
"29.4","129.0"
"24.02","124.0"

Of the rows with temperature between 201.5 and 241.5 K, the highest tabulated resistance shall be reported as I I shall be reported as 57.22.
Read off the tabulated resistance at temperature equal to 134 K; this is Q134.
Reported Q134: 30.28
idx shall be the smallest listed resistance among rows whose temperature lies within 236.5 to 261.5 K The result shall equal 55.46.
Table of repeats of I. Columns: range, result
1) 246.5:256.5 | 59.87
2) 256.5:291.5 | 59.95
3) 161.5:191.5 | 57.99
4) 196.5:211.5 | 33.24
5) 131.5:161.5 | 54.03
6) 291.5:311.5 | 60.72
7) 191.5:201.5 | 41.85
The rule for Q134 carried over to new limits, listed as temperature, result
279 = 57.46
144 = 31.75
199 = 33.24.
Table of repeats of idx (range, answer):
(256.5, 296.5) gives 55.26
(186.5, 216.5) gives 27.51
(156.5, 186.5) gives 54.03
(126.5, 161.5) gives 28.46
